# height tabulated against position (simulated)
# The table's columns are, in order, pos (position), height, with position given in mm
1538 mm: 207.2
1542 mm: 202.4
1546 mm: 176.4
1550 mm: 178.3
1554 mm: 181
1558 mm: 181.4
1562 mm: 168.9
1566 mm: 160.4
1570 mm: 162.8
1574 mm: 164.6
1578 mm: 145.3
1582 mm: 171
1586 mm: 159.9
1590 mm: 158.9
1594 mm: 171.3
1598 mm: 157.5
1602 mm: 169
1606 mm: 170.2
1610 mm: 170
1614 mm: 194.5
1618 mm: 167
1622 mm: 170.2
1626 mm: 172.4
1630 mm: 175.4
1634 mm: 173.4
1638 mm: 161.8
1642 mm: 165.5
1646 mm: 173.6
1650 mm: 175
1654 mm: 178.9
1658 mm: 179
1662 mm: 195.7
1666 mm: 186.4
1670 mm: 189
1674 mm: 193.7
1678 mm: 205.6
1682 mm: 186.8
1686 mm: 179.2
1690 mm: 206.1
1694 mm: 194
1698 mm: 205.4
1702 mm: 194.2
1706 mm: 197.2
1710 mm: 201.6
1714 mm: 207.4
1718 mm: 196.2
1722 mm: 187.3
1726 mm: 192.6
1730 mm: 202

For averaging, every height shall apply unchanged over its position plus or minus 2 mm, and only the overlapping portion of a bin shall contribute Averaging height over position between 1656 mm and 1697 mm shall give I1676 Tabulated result 192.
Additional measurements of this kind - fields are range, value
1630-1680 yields 181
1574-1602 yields 162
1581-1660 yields 171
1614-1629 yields 174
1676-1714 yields 197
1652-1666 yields 185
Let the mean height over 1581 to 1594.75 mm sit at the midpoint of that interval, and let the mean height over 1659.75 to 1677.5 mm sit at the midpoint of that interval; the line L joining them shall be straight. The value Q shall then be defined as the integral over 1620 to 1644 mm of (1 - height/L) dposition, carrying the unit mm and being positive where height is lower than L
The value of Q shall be 1.3 mm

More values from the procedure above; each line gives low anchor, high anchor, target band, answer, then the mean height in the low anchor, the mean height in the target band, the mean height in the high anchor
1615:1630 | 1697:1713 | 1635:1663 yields 1.0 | 172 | 175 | 200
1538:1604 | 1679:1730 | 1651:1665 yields 0.2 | 170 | 184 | 196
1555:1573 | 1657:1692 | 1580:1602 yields 1.3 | 169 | 164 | 192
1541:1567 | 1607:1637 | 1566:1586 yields 1.8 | 178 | 161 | 174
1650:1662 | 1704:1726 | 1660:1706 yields -1.4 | 181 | 194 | 197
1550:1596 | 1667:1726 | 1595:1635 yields 1.0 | 166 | 172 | 196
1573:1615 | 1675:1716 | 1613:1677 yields 1.2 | 166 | 178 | 198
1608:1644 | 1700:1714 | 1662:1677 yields -0.4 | 172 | 192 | 199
